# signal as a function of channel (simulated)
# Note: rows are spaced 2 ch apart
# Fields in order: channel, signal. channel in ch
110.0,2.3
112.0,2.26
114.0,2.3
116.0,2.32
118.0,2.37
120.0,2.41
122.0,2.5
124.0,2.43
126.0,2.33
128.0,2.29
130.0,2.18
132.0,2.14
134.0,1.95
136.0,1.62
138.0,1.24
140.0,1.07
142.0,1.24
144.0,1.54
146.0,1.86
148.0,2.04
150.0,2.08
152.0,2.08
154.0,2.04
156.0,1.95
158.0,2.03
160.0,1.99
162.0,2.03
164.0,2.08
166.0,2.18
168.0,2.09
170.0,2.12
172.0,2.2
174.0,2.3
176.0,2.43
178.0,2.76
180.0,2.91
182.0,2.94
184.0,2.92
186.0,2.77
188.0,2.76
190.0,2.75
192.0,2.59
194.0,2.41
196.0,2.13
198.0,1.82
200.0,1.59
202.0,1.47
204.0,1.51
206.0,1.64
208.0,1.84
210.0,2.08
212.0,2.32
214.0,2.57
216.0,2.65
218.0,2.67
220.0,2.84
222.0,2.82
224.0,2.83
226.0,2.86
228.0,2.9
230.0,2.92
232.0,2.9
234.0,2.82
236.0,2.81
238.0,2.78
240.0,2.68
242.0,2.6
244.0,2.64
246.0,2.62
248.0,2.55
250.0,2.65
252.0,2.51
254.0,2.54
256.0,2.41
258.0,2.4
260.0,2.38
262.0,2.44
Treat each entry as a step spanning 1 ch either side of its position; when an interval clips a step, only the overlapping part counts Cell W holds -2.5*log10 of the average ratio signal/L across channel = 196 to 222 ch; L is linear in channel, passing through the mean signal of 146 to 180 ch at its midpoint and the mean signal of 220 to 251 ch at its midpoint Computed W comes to 0.21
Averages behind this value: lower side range 2.16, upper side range 2.76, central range 2.11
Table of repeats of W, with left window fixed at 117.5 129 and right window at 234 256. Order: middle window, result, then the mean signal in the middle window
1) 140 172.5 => 0.26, 1.94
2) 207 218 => 0.11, 2.33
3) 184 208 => 0.18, 2.15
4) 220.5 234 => -0.11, 2.87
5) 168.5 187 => -0.03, 2.58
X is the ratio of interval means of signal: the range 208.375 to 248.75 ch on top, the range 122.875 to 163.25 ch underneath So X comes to 1.4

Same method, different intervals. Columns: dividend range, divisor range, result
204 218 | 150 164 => 1.07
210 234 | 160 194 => 1.10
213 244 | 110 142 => 1.34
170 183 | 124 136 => 1.19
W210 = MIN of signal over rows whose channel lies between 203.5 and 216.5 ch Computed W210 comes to 1.51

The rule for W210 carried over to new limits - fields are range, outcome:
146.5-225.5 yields 1.47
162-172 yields 2.03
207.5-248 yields 1.84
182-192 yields 2.59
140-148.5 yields 1.07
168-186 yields 2.09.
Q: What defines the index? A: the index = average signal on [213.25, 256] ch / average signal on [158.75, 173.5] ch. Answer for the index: 1.29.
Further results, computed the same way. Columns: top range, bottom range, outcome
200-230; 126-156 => 1.28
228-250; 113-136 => 1.21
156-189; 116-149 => 1.22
